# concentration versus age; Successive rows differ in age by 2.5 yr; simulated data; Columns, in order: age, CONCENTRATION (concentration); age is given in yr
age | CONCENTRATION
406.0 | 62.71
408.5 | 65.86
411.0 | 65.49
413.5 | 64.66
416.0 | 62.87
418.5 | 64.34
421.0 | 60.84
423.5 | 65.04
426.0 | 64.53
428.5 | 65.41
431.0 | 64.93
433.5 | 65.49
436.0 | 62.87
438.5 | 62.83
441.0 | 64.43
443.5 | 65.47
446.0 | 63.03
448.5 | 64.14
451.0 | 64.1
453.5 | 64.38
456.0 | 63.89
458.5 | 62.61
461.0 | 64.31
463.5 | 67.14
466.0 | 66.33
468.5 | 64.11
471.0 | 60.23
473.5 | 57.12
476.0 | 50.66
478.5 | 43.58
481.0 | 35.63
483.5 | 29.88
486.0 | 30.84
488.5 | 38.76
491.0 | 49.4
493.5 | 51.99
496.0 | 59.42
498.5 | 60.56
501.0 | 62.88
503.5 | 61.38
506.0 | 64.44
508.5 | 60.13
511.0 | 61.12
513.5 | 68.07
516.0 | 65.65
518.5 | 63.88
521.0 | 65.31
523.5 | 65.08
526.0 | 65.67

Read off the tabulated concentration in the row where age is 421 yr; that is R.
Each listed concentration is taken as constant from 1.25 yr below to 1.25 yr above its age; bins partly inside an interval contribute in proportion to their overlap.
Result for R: 60.84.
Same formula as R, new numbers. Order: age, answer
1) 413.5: 64.66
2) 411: 65.49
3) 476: 50.66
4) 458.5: 62.61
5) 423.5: 65.04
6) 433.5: 65.49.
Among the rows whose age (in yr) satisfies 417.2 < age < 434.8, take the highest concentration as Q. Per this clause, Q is 65.49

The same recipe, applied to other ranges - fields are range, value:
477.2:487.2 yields 43.58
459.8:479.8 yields 67.14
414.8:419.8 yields 64.34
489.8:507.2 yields 64.44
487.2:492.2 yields 49.4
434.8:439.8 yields 62.87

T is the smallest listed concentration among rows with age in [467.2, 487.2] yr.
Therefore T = 29.88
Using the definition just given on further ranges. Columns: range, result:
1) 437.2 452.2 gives 62.83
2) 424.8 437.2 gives 62.87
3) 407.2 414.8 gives 64.66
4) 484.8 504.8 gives 30.84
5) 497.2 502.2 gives 60.56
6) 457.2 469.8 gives 62.61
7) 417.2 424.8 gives 60.84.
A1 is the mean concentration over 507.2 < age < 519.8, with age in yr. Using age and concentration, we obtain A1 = 63.8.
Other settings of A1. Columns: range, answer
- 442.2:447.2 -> 64.3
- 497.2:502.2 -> 61.7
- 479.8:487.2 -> 32.1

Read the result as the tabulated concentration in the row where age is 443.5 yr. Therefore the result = 65.47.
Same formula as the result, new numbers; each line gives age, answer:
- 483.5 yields 29.88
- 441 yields 64.43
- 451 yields 64.1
